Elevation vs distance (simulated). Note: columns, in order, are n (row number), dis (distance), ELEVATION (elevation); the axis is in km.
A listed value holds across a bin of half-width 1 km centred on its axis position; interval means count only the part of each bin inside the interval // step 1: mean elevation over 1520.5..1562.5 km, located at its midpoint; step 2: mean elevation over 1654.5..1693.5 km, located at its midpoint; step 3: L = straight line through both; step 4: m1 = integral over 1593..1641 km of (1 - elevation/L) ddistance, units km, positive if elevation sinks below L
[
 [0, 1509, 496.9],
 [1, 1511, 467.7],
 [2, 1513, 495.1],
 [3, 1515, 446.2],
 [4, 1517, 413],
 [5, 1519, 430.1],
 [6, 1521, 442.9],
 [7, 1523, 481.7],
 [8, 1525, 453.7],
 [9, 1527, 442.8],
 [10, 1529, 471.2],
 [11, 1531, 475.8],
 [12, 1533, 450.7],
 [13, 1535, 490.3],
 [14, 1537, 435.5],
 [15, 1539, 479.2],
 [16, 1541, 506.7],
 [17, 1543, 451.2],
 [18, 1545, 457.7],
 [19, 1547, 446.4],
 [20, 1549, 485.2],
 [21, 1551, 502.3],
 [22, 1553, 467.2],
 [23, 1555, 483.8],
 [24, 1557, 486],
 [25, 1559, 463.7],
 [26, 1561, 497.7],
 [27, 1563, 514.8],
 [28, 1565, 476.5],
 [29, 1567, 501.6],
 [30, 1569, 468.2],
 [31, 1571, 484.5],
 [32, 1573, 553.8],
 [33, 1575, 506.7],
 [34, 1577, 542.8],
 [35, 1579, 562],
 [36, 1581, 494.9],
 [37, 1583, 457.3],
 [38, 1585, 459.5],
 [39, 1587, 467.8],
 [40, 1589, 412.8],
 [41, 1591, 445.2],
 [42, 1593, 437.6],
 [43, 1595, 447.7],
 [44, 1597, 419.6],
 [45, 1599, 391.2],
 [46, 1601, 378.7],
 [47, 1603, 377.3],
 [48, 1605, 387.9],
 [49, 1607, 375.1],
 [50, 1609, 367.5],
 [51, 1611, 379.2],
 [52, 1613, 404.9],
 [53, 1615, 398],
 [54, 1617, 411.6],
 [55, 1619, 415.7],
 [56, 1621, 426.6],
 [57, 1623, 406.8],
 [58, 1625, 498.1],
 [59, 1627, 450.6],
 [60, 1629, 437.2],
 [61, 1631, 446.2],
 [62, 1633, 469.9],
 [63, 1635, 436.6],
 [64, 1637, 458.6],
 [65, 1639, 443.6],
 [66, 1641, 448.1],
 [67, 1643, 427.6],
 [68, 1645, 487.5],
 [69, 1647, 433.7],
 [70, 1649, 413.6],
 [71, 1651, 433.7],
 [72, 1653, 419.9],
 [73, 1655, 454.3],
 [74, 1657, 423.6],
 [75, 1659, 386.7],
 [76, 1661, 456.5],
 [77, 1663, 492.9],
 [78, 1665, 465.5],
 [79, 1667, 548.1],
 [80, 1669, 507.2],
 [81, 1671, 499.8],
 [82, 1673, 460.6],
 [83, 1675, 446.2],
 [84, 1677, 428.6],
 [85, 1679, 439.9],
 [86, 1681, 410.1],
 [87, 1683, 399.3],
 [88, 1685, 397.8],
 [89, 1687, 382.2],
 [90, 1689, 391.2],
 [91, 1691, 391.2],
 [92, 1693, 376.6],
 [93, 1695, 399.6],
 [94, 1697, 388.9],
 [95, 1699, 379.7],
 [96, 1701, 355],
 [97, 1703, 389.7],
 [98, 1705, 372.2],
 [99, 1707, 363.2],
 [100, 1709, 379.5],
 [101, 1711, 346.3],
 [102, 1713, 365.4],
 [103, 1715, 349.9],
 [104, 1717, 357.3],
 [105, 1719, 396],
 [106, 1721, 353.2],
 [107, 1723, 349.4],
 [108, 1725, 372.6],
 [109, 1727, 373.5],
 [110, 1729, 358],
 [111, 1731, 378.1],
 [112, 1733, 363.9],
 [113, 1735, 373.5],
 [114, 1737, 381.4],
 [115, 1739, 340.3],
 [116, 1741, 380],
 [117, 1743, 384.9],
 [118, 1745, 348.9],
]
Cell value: 3.5 km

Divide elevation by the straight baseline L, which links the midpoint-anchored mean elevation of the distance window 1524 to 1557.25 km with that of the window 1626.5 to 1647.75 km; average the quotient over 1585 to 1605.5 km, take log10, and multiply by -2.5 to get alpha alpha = 0.10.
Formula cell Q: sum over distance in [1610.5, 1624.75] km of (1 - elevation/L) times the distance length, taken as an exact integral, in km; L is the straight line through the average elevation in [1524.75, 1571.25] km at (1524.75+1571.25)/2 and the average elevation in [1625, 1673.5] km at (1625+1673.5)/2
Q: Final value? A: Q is 1.5 km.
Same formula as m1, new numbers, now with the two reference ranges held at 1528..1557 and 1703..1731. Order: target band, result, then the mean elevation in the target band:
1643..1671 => -3.77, 456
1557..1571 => -0.85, 487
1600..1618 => 1.87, 387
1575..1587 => -1.39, 501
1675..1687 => -0.84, 415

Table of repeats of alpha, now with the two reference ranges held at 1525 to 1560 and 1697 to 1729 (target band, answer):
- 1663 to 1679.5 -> -0.21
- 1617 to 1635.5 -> -0.06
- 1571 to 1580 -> -0.19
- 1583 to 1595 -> -0.01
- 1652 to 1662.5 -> -0.08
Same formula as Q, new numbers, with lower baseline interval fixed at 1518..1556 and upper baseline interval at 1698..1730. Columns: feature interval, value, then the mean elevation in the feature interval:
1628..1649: -1.97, 447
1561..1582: -2.99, 510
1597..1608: 1.12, 385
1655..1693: -4.88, 439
